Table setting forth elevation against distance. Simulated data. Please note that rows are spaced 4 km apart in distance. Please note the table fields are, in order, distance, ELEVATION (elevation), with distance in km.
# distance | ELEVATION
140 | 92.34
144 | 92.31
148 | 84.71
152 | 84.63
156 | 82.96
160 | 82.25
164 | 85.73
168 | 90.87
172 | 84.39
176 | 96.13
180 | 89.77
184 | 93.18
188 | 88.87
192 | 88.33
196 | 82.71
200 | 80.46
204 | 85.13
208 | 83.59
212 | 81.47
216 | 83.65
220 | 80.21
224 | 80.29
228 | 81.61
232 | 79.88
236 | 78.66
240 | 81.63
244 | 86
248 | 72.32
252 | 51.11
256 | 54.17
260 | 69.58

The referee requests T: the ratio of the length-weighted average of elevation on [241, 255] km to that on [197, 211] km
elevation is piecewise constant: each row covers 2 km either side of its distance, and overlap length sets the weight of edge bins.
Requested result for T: 0.84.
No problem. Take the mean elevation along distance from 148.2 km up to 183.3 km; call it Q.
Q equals 87.2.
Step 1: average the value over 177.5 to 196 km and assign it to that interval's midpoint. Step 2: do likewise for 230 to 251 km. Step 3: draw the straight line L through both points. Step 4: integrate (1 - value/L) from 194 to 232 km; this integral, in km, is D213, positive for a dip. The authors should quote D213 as 0.9 km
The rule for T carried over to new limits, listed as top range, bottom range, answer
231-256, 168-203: 0.83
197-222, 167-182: 0.91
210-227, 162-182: 0.91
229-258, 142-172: 0.84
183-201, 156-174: 1.01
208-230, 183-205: 0.95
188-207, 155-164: 1.02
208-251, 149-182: 0.92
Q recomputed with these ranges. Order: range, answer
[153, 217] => 86.2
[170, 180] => 90.2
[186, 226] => 83.5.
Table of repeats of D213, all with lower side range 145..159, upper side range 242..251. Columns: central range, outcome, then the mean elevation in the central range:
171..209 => -2.94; 87.4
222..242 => -0.79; 80.4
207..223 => -0.64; 82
